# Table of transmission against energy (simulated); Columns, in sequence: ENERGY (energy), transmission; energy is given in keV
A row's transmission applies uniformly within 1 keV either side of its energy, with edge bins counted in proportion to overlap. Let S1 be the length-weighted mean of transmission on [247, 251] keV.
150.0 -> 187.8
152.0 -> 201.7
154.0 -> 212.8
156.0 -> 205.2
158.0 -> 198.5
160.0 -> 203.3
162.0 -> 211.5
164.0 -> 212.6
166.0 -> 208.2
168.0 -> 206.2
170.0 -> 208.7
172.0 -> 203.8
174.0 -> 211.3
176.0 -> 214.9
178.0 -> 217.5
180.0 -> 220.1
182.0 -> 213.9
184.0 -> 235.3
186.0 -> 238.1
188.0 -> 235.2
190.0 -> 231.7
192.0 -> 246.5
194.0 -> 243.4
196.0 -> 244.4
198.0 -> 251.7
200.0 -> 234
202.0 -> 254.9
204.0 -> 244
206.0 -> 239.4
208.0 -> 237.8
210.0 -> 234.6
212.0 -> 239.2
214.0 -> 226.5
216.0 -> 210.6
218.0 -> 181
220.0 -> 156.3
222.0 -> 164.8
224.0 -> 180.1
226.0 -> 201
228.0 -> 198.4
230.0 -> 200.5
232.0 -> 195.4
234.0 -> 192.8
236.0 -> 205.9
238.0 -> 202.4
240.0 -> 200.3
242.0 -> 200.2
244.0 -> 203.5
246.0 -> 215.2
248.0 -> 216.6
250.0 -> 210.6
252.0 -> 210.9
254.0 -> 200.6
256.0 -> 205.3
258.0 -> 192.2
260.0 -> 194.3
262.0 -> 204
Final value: 214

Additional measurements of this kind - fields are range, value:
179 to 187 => 227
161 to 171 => 209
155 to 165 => 206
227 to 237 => 199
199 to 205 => 244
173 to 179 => 215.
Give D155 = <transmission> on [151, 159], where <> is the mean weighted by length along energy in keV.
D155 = 205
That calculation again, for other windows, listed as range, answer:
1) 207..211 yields 236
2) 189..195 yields 241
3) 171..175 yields 208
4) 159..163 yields 207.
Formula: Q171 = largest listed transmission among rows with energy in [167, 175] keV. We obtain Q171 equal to 211.3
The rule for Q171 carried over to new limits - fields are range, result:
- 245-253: 216.6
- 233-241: 205.9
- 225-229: 201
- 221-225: 180.1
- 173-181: 220.1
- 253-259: 205.3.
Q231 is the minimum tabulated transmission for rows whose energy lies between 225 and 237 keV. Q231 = 192.8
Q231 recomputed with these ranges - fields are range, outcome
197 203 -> 234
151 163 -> 198.5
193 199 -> 243.4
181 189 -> 213.9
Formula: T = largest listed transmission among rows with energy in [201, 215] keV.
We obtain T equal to 254.9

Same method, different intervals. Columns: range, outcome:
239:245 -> 203.5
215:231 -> 210.6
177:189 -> 238.1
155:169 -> 212.6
